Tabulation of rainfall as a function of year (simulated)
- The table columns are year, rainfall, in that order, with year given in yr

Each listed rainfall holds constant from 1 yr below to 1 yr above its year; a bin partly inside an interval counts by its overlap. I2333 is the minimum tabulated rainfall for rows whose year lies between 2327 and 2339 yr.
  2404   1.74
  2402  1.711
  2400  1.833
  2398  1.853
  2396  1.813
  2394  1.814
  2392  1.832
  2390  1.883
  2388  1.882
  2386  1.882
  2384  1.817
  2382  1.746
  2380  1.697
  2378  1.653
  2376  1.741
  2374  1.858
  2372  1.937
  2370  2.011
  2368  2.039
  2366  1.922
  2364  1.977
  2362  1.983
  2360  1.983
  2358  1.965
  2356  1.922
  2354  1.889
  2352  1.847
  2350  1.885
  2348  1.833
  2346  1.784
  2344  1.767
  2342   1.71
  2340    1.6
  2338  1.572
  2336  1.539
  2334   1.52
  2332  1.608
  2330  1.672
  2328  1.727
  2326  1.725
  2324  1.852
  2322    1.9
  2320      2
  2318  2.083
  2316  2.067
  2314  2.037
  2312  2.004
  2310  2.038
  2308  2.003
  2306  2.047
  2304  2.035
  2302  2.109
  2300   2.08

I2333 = 1.52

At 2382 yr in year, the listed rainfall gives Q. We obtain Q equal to 1.746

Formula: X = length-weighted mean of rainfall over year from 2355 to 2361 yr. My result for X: 1.96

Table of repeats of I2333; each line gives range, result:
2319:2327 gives 1.725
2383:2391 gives 1.817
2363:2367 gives 1.922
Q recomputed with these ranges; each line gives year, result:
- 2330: 1.672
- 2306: 2.047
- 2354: 1.889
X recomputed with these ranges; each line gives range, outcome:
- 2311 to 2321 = 2.04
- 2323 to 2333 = 1.72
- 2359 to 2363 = 1.98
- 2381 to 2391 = 1.84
